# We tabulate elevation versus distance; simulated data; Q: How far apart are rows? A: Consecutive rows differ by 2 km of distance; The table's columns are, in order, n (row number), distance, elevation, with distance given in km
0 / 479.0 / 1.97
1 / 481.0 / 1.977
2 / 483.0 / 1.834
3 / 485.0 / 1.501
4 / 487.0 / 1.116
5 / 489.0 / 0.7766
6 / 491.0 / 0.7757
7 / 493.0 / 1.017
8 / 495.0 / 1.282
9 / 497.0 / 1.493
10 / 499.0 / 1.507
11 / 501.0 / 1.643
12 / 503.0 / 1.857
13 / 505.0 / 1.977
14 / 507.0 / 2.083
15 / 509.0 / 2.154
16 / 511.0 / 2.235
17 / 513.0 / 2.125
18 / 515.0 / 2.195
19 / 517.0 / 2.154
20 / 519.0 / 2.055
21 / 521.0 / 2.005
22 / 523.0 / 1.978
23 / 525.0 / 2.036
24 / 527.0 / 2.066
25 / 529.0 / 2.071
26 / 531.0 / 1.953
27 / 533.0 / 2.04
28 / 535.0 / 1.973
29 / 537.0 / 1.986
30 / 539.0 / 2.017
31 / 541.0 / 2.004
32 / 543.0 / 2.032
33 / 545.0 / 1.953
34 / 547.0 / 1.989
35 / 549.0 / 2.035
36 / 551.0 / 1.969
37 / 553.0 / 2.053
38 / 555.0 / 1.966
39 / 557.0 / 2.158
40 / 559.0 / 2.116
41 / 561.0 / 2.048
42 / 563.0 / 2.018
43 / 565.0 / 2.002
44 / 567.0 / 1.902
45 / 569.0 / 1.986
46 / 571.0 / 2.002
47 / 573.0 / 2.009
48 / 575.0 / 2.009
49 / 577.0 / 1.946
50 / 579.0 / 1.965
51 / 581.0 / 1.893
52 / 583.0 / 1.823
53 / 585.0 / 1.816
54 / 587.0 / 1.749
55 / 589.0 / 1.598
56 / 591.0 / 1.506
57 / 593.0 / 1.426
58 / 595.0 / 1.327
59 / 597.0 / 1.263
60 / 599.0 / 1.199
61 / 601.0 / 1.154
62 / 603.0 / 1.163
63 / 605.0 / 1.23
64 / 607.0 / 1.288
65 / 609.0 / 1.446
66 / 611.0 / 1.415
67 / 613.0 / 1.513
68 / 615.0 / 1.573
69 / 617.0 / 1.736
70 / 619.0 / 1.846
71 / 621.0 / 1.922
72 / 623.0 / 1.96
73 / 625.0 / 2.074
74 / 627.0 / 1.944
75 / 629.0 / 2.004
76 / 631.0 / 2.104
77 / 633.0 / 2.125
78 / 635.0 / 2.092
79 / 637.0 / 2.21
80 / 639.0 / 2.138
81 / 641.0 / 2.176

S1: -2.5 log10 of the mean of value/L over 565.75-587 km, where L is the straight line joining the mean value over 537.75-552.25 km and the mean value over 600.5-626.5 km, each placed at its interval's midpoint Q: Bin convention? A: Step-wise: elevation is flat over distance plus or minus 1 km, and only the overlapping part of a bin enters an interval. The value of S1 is -0.070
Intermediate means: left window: 2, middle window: 1.93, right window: 1.58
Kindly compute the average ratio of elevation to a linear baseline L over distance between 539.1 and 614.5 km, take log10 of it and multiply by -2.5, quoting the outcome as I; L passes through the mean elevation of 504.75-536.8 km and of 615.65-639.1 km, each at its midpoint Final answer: 0.16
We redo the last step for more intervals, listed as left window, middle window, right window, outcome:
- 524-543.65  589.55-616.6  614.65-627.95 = 0.37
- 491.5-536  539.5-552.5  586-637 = -0.11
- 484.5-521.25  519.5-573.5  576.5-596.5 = -0.20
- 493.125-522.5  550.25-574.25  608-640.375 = -0.07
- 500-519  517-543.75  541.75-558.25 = 0.01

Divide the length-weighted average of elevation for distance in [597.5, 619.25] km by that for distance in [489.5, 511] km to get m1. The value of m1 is 0.88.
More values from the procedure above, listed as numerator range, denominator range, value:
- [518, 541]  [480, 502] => 1.49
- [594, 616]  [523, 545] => 0.66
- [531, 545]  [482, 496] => 1.69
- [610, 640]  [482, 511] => 1.25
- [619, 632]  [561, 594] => 1.07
